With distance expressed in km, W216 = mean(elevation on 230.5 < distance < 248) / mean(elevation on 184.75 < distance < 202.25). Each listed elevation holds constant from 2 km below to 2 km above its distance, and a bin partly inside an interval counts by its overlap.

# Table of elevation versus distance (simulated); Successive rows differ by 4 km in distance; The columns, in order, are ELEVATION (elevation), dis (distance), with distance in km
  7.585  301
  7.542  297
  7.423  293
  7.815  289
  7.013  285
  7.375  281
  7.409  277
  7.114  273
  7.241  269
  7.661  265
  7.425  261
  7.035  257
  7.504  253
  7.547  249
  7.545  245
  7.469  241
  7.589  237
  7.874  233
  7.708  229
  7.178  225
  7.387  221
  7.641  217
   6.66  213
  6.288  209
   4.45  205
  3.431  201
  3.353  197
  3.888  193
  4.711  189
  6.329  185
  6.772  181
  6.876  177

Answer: 1.8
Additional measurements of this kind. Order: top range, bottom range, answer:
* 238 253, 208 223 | 1.07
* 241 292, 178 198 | 1.43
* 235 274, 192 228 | 1.30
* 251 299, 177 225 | 1.30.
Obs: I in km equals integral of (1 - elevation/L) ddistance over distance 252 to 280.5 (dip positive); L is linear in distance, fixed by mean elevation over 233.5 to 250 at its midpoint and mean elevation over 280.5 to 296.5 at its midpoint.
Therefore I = 0.6 km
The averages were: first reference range 7.57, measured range 7.34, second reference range 7.42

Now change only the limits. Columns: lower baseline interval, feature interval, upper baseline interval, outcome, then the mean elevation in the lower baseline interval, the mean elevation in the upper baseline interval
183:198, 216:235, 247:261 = -4.4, 4.65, 7.37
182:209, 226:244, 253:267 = -3.8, 4.59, 7.39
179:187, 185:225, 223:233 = 9.1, 6.55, 7.53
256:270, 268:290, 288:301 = 0.5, 7.37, 7.57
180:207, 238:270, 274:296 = -4.9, 4.63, 7.4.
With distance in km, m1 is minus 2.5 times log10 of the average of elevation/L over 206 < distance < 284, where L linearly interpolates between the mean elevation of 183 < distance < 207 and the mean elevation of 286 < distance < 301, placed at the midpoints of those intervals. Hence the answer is -0.23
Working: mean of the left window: 4.36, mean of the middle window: 7.31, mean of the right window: 7.55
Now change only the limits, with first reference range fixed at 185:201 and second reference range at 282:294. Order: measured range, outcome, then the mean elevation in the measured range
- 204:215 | -0.23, 5.92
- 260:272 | -0.12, 7.42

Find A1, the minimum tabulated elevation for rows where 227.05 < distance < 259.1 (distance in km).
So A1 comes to 7.035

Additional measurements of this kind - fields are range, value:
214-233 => 7.178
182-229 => 3.353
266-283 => 7.114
